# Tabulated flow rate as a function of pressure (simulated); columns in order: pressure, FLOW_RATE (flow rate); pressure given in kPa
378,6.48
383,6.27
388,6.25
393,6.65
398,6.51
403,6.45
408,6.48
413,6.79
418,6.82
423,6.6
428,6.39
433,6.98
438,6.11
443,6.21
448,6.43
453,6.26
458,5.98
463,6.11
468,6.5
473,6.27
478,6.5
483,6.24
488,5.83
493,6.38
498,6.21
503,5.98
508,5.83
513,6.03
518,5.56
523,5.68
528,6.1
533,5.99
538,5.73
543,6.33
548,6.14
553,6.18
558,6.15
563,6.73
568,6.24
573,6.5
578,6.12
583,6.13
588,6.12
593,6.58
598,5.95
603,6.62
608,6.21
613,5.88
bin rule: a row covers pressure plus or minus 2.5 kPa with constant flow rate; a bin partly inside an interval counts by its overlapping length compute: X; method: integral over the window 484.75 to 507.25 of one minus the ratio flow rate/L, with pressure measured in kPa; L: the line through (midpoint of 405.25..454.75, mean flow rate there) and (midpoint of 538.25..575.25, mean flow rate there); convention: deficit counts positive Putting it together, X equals 1.1 kPa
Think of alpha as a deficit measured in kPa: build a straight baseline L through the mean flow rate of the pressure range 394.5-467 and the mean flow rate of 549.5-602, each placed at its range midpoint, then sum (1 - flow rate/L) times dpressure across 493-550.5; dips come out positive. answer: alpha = 3.3 kPa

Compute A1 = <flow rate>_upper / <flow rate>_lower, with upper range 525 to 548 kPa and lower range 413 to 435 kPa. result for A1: 0.90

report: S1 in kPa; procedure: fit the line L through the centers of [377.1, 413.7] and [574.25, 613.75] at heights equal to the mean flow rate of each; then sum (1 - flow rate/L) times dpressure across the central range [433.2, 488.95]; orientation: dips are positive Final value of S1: 1.1 kPa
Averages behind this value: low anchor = 6.47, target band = 6.26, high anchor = 6.22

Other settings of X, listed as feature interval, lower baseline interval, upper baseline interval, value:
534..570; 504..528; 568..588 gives -0.9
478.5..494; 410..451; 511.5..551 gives 0.1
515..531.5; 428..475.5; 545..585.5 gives 1.3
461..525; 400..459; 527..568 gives 2.3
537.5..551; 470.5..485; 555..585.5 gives 0.4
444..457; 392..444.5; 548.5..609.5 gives 0.4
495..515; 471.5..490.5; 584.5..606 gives 0.7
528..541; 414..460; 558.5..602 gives 0.9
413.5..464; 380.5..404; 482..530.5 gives -1.4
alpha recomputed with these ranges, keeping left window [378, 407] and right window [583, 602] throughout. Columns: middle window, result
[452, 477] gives 0.5 kPa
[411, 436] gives -1.2 kPa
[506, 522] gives 1.3 kPa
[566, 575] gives -0.2 kPa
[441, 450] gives 0.1 kPa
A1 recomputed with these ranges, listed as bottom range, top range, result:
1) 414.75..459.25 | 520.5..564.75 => 0.95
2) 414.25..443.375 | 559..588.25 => 0.96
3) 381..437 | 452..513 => 0.94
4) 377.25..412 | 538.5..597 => 0.97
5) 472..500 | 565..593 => 1.00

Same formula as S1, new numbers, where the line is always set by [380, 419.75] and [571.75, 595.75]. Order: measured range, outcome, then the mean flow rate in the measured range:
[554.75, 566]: -0.19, 6.41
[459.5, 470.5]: 0.27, 6.28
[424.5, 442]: 0.00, 6.48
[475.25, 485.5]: 0.07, 6.37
